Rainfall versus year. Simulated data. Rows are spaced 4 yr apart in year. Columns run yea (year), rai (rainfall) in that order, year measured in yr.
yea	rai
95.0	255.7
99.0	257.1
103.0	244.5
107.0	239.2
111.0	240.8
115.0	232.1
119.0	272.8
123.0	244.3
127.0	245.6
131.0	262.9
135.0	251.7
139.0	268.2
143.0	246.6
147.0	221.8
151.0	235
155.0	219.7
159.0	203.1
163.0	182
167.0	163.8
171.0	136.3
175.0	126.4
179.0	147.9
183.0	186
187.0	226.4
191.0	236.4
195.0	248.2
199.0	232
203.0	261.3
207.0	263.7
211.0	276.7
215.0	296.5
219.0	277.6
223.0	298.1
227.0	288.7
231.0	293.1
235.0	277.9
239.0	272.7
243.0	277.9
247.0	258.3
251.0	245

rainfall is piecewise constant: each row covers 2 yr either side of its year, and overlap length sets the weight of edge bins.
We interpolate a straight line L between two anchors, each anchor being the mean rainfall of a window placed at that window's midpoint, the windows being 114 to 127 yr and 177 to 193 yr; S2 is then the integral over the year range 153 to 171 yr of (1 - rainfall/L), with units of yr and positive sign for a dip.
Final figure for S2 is 2.6 yr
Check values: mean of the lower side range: 250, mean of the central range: 186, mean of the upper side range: 199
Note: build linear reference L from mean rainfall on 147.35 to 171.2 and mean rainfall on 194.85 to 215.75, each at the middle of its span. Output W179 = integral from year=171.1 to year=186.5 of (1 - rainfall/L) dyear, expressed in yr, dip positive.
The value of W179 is 4.6 yr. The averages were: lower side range 196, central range 158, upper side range 262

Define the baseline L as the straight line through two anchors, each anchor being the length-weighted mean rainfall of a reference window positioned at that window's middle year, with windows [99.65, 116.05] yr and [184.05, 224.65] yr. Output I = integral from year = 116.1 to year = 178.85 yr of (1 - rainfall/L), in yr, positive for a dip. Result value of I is 7.9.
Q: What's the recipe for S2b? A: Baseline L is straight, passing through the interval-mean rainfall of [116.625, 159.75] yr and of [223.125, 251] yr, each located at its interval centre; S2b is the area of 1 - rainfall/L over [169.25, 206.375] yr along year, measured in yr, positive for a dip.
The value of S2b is 8.3 yr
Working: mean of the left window 244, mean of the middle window 203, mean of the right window 277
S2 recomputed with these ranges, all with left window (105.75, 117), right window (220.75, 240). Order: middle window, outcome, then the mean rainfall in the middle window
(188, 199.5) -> 1.4 yr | 239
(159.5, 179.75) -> 8.2 yr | 155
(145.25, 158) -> 1.5 yr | 224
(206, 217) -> -0.1 yr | 280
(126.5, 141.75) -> -0.7 yr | 258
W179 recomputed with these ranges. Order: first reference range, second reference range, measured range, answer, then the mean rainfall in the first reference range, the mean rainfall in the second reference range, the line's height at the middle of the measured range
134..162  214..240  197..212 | 0.8 yr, 233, 287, 271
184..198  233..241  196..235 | -3.1 yr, 233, 275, 256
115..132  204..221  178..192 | 3.6 yr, 253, 278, 270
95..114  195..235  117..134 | -0.3 yr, 246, 275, 251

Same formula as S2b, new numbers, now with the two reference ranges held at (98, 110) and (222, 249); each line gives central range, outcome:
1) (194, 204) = 0.9 yr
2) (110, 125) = 0.1 yr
